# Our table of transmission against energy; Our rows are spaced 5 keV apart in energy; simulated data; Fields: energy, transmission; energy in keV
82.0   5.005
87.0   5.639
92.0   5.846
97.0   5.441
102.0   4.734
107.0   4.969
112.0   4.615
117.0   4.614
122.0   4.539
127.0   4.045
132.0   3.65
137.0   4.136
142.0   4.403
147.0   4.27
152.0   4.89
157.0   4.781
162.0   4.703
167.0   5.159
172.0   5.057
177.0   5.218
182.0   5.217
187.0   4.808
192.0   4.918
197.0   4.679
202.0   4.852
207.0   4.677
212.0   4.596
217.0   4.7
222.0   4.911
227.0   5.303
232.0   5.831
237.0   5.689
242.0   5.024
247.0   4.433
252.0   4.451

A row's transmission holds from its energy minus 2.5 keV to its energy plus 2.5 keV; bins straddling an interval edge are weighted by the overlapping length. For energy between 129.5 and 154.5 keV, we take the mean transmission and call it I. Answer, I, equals 4.27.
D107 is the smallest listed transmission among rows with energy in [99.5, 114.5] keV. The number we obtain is 4.615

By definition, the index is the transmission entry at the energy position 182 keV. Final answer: 5.217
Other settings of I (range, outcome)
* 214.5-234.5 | 5.19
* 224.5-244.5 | 5.46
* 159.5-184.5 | 5.07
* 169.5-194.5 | 5.04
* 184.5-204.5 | 4.81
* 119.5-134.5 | 4.08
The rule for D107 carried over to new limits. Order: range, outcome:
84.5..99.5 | 5.441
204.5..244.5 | 4.596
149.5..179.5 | 4.703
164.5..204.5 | 4.679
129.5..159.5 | 3.65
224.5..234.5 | 5.303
